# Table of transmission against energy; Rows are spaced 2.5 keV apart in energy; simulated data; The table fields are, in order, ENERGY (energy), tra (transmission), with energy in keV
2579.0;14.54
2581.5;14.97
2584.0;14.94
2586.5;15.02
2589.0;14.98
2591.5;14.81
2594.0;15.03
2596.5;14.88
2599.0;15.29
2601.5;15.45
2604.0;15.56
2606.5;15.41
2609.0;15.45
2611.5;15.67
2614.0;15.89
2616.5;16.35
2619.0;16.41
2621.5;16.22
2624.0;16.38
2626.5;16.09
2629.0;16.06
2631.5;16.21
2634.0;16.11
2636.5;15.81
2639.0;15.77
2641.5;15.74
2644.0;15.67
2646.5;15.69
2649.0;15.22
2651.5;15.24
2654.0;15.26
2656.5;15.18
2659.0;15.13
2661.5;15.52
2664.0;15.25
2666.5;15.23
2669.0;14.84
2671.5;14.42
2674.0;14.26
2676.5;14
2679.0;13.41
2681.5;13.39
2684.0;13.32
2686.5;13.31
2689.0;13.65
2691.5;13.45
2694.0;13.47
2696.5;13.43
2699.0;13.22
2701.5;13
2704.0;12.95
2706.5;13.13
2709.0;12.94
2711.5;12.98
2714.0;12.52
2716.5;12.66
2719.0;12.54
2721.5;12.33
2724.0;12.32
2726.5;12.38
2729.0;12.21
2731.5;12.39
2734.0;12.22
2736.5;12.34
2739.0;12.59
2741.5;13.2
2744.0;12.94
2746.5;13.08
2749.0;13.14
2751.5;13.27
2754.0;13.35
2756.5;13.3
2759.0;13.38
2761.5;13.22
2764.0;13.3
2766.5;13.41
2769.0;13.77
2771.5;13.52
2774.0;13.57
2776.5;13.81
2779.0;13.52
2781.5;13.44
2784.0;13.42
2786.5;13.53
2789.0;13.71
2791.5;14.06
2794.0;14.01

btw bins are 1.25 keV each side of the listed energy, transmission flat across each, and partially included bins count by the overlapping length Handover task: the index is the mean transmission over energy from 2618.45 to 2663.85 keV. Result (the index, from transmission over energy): 15.7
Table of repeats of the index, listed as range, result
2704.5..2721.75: 12.8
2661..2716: 13.7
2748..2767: 13.3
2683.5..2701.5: 13.4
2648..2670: 15.2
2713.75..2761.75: 12.8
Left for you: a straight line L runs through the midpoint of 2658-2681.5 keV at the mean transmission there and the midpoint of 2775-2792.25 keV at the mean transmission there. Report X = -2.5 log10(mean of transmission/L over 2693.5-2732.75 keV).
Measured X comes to 0.118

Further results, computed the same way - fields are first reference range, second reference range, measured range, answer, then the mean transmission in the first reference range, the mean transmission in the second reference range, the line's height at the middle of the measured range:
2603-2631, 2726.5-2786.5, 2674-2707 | 0.08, 16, 13.1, 14.5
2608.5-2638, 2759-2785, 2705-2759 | 0.11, 16.1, 13.5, 14.2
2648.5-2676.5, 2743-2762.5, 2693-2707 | 0.08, 15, 13.2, 14.3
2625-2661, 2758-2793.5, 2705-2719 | 0.14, 15.7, 13.6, 14.6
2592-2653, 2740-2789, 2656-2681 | 0.02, 15.7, 13.4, 15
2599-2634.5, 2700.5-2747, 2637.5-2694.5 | -0.02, 15.9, 12.7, 14.4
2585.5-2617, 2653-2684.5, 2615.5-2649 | -0.07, 15.3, 14.6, 15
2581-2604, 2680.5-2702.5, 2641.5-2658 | -0.10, 15.1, 13.4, 14.1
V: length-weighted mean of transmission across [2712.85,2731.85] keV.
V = 12.4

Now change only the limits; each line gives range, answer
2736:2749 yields 12.9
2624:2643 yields 16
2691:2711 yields 13.2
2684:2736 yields 12.9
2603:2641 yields 16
